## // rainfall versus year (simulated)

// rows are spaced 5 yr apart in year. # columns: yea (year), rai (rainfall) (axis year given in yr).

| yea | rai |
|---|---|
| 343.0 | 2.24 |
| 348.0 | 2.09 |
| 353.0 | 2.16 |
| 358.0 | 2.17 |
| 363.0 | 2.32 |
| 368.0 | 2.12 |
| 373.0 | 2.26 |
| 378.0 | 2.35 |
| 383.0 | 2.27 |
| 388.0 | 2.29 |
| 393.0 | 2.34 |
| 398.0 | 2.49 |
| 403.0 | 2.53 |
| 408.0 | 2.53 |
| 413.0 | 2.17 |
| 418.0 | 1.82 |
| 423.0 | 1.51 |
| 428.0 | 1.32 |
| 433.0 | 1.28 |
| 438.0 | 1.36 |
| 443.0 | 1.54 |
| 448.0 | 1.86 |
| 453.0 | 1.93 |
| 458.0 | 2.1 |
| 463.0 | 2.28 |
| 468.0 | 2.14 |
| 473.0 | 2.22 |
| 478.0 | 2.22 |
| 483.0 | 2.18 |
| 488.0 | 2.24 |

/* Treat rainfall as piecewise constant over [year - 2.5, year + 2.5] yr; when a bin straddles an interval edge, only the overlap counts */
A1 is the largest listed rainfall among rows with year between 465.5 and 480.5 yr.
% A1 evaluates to 2.22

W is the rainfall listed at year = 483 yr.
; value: 2.18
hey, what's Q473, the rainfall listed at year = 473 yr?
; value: 2.22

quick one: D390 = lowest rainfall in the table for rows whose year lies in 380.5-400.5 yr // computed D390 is 2.27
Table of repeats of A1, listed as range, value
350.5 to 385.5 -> 2.35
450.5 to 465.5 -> 2.28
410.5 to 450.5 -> 2.17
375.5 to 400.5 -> 2.49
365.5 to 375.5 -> 2.26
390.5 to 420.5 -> 2.53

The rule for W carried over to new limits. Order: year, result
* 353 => 2.16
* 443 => 1.54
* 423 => 1.51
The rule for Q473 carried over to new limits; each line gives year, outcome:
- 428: 1.32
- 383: 2.27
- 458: 2.1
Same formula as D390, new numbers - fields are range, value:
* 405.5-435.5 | 1.28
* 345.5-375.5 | 2.09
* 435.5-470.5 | 1.36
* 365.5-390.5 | 2.12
